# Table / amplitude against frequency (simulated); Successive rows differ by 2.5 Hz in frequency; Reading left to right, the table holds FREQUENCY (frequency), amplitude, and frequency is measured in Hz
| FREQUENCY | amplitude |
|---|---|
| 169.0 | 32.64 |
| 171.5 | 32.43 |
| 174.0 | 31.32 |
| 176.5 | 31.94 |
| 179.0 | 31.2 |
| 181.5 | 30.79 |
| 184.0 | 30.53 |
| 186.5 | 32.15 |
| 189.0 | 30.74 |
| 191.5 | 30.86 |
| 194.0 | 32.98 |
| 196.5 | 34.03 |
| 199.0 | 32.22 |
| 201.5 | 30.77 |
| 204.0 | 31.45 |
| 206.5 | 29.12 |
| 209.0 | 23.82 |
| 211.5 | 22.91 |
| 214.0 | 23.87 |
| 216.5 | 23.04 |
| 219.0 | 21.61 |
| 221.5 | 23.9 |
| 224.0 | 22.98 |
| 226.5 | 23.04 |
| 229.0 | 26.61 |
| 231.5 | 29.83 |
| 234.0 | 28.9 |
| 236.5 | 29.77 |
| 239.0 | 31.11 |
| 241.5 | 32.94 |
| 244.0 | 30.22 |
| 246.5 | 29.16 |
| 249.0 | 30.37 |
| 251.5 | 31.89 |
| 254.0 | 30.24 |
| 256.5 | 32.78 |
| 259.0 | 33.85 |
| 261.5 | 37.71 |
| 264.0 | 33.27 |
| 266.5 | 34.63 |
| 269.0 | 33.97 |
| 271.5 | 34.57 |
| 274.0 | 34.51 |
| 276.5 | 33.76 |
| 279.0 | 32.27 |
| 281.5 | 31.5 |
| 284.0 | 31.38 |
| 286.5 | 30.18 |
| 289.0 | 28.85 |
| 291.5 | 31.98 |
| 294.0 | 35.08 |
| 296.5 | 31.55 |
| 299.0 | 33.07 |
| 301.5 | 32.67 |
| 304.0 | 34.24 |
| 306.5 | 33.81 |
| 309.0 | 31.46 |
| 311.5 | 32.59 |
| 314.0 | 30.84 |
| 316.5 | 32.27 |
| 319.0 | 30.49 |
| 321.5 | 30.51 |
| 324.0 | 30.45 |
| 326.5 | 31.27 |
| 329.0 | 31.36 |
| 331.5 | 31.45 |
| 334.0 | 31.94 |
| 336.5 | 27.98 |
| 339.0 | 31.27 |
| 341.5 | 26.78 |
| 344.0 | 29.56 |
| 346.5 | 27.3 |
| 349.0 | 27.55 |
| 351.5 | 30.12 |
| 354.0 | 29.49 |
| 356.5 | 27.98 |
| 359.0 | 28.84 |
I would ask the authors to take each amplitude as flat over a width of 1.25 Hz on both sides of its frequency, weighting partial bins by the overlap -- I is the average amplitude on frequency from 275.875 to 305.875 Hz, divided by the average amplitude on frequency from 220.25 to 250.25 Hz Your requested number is 1.14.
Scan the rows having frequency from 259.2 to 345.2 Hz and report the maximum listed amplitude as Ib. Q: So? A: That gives 37.71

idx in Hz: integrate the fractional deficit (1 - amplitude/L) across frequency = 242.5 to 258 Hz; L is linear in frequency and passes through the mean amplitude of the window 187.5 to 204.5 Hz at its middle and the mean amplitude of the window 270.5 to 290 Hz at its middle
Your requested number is 0.6 Hz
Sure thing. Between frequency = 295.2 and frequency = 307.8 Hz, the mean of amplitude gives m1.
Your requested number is 33.1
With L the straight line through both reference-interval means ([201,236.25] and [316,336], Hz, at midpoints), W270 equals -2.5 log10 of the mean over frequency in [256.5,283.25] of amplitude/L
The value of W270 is -0.20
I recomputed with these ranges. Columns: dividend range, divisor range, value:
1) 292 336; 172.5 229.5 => 1.13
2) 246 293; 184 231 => 1.18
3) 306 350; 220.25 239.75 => 1.13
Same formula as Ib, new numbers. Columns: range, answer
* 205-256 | 32.94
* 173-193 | 32.15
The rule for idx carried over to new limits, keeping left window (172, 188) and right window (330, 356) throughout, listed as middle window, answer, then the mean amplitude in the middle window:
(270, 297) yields -2.06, 32.4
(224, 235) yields 1.49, 26.6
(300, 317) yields -1.61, 32.6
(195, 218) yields 2.33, 27.9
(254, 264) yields -1.20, 34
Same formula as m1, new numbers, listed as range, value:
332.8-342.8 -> 29.5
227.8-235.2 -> 28.5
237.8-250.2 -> 30.8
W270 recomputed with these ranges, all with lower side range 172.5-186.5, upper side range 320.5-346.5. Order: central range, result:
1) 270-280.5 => -0.11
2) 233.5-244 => 0.00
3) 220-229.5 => 0.28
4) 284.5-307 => -0.07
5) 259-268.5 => -0.14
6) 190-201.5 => -0.04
